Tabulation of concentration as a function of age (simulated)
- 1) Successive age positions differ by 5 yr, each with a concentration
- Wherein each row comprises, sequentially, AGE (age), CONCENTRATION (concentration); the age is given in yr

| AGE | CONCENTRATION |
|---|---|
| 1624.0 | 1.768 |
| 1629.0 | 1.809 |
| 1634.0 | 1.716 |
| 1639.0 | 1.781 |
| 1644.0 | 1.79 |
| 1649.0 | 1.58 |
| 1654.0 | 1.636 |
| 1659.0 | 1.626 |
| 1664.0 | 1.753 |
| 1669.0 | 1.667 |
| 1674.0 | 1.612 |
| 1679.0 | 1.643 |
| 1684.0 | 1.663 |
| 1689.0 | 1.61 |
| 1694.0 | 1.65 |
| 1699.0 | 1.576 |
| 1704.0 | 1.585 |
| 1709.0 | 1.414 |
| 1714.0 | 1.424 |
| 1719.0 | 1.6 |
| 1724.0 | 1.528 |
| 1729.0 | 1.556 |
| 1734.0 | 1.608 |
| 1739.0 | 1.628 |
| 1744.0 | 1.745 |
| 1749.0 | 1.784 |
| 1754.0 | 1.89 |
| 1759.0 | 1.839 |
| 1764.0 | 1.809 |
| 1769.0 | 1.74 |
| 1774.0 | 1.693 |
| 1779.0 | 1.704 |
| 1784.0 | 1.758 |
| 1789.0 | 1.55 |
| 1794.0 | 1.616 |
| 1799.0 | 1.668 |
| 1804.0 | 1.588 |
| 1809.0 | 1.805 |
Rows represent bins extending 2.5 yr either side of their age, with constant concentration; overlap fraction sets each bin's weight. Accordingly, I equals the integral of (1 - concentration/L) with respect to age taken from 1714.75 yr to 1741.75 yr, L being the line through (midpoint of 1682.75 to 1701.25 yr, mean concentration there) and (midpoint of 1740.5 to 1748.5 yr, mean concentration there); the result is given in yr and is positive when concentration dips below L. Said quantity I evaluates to 2.0 yr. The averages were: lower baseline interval 1.62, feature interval 1.58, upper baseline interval 1.74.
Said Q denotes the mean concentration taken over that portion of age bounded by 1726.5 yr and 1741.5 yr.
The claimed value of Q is 1.6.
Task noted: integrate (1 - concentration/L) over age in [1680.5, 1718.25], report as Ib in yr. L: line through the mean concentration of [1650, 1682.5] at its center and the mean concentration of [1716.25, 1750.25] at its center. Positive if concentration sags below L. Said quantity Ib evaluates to 1.8 yr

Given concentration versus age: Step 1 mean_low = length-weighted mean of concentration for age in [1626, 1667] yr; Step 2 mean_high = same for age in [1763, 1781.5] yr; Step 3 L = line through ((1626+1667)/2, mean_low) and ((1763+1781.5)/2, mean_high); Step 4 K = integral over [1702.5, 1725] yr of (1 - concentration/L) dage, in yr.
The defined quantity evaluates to 2.8 yr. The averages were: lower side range 1.71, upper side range 1.73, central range 1.51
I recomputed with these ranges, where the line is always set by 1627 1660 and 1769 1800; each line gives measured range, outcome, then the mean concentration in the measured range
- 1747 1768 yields -1.8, 1.83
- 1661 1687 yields 0.5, 1.67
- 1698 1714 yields 1.8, 1.5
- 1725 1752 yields 0.3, 1.66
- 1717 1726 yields 0.7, 1.56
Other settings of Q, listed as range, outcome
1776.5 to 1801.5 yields 1.66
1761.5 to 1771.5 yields 1.77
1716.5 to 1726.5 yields 1.56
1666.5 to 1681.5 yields 1.64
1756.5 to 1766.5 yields 1.82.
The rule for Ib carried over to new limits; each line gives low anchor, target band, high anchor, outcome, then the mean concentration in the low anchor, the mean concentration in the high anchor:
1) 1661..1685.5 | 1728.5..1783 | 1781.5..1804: -2.8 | 1.67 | 1.64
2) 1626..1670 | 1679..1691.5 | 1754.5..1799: 0.5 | 1.71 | 1.72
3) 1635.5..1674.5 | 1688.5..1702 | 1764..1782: 0.7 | 1.69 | 1.73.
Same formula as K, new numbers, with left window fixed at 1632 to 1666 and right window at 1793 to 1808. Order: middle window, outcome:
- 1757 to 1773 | -1.25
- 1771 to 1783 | -0.41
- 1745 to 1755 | -0.93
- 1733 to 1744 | 0.11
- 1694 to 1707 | 0.70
